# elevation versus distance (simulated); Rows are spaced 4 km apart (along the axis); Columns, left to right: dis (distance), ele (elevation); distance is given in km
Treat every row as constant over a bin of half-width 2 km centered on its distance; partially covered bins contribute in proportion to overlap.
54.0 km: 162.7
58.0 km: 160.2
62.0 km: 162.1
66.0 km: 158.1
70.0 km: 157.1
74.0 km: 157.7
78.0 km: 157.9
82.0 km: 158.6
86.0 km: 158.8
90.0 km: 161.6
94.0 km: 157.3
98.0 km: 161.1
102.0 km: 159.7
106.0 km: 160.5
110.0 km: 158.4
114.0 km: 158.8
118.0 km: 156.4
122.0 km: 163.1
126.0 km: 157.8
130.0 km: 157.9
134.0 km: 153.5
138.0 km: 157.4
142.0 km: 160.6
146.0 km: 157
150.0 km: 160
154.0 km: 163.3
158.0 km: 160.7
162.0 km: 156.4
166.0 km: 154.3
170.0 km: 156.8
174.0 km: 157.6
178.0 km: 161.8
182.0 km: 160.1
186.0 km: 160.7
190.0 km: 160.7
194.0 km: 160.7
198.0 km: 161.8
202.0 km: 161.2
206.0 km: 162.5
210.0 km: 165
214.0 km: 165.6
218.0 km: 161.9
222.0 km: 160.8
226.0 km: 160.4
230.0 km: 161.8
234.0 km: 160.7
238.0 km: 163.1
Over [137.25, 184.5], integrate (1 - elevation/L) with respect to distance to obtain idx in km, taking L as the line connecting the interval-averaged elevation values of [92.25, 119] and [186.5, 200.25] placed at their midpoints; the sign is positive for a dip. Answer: 0.4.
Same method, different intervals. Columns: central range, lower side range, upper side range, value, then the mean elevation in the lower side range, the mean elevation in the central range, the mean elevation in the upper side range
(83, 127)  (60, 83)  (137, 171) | -0.2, 159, 159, 159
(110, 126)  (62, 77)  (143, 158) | 0.0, 158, 159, 160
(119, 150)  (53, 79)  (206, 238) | 0.5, 159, 158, 162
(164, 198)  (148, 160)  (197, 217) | 0.6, 161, 159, 163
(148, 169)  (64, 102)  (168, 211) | 0.2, 159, 159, 161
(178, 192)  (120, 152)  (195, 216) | 0.1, 158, 161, 163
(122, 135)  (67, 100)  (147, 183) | 0.1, 159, 158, 159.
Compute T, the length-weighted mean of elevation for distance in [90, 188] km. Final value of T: 159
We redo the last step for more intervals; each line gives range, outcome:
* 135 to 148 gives 158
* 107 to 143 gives 158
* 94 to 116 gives 159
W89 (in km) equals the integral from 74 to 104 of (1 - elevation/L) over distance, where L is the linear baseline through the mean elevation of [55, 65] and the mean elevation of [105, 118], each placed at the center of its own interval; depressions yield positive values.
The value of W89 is 0.10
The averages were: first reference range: 161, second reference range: 159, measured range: 159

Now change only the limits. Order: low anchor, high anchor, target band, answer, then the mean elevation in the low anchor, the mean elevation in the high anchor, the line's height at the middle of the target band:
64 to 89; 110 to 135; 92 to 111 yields -0.2 km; 158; 158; 158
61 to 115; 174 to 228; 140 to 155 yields 0.0 km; 159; 162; 160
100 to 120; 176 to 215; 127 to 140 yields 0.3 km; 159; 162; 160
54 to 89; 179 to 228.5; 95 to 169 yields 0.8 km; 159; 162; 160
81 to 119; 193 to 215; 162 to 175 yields 0.4 km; 159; 163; 162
